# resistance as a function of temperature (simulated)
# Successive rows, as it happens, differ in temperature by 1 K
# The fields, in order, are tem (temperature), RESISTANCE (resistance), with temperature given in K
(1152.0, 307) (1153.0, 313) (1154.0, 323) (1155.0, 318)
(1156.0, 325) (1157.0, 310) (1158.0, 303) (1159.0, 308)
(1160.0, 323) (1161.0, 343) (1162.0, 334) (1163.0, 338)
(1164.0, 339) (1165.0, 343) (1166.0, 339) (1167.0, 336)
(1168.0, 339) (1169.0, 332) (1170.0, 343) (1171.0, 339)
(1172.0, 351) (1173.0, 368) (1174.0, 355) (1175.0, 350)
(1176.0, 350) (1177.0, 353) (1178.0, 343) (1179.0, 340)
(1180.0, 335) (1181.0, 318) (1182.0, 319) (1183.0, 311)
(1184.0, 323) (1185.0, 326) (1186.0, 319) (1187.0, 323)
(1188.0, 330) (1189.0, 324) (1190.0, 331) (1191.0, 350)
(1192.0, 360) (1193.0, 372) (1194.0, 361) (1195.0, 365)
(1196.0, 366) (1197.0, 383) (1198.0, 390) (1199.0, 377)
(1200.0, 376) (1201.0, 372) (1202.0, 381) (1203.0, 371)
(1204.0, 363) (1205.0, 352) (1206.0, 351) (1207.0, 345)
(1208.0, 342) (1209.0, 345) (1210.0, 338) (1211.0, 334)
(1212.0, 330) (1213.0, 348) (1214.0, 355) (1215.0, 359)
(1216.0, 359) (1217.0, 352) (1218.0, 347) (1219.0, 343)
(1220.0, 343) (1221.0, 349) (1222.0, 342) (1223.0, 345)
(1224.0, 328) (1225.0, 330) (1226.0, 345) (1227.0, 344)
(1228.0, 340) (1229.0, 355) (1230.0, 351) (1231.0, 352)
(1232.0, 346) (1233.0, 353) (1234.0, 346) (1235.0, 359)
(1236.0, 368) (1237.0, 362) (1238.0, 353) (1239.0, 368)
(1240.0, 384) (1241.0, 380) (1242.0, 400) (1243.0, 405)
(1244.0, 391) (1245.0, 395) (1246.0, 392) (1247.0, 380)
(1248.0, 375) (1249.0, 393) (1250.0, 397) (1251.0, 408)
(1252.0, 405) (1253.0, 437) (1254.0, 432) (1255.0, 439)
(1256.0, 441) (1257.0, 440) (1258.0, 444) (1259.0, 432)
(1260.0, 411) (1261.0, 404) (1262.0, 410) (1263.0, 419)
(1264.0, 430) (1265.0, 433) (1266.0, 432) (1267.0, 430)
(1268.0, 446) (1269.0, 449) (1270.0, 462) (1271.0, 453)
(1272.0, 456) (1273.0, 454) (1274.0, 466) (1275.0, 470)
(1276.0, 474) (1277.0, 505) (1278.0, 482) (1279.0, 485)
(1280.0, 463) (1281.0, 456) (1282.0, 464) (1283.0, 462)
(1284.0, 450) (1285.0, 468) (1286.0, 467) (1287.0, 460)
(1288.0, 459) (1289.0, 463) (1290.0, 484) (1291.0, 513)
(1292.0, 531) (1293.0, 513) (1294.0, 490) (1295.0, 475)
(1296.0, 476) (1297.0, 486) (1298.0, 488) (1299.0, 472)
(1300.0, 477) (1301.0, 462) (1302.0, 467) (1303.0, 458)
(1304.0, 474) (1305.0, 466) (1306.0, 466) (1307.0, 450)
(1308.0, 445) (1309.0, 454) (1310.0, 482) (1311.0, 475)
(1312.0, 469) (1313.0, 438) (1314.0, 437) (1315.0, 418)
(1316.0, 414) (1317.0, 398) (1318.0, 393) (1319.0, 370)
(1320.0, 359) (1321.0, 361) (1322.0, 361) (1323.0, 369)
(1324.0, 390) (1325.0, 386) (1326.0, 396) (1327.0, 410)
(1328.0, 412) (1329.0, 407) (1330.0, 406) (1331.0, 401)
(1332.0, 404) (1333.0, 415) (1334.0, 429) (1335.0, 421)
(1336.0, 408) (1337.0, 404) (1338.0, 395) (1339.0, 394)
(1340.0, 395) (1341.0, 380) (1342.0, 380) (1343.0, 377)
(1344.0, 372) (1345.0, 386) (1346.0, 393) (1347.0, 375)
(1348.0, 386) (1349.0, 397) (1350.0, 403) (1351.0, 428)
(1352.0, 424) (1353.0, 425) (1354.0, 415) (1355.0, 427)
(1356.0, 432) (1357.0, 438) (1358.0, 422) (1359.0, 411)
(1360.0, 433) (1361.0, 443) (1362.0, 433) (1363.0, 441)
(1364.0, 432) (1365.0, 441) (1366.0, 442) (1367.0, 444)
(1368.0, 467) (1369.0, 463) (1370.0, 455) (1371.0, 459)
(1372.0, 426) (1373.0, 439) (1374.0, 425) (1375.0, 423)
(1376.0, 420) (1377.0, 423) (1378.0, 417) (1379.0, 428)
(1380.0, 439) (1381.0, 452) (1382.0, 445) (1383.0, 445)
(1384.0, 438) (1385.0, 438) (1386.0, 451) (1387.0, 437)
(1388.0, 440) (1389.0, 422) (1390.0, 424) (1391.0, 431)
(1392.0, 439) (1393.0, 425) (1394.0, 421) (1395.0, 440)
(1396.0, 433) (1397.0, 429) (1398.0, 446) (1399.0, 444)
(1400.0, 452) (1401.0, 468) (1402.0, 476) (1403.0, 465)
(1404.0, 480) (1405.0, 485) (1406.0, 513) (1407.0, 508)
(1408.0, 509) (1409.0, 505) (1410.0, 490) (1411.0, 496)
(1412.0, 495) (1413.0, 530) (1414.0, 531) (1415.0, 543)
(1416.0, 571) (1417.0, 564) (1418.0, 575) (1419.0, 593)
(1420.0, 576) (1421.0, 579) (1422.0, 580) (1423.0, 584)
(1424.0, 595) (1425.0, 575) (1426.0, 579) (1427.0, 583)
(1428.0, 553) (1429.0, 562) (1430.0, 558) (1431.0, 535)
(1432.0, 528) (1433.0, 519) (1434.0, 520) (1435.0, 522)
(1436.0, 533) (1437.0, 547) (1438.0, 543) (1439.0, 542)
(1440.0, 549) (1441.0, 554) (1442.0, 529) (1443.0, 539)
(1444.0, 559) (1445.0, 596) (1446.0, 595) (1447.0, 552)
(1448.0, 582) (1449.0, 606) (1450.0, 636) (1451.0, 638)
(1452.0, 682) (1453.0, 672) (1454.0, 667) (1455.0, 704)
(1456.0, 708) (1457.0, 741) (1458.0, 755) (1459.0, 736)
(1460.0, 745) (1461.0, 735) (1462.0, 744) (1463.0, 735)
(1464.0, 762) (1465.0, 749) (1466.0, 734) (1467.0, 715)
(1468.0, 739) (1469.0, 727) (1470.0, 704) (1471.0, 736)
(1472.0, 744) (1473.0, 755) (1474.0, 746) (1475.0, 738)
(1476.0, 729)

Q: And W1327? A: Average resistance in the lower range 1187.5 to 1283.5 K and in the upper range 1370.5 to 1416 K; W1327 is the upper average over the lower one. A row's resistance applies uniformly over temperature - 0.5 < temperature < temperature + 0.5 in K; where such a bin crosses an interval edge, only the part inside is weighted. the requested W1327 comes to 1.2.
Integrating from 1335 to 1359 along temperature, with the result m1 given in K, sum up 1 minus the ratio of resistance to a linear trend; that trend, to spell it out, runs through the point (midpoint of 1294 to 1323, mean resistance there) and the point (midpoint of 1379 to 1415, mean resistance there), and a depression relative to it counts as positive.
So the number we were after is 2.54 K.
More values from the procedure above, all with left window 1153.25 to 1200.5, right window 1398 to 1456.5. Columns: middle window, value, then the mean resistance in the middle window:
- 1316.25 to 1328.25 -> 2.1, 384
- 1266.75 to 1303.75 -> -3.3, 472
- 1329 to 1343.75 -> 2.3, 400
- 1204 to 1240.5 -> 2.9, 349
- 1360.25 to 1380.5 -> 2.7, 438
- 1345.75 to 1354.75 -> 1.5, 406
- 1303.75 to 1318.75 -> 0.4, 444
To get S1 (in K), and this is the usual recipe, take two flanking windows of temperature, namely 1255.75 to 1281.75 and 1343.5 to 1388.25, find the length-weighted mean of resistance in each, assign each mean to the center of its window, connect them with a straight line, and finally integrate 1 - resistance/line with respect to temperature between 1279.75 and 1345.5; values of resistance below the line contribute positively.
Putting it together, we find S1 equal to 0.8 K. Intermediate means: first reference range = 448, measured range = 434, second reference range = 428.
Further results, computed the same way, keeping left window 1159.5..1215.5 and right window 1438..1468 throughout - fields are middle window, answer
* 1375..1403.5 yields 7.03 K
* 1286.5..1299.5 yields -0.43 K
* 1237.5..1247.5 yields 0.63 K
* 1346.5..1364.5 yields 4.07 K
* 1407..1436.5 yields 3.48 K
